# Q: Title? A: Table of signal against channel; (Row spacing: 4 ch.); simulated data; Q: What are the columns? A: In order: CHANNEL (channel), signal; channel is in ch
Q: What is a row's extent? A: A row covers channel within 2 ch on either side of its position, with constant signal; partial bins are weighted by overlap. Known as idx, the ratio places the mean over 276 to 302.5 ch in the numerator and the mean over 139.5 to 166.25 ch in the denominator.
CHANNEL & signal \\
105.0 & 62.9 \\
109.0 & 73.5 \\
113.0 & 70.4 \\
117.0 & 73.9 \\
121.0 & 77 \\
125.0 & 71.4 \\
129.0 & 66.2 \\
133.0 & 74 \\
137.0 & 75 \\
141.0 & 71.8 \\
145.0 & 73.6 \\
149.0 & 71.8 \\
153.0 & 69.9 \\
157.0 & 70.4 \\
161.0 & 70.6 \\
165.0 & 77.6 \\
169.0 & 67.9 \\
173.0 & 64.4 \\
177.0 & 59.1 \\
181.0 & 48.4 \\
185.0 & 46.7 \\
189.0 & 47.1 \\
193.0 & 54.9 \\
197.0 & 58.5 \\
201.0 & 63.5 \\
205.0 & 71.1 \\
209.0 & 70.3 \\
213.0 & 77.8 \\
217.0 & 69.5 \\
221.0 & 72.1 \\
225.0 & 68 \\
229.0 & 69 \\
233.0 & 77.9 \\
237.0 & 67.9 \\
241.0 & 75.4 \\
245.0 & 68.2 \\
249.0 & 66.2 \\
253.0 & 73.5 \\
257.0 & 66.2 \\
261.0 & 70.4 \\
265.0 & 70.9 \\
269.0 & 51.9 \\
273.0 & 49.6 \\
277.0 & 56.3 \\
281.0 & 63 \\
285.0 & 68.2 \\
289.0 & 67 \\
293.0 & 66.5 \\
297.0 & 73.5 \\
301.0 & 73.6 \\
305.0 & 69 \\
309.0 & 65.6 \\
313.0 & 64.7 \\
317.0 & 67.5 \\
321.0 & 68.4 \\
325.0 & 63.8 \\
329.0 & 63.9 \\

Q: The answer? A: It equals 0.93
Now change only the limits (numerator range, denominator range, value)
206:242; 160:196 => 1.21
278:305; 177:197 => 1.33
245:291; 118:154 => 0.89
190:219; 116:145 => 0.90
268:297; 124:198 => 0.94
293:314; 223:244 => 0.97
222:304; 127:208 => 1.03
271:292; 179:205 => 1.12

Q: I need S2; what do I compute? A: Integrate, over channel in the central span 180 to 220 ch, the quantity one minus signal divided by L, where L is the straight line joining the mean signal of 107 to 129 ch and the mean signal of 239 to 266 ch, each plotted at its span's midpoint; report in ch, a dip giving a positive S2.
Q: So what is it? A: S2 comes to 5.4 ch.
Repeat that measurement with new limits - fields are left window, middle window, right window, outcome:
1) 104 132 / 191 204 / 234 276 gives 1.6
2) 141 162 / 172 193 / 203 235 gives 5.5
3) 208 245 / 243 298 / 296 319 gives 4.1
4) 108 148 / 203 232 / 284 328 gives -0.5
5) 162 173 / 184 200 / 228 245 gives 4.2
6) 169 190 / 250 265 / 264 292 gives -2.6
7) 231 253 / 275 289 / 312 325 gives 1.2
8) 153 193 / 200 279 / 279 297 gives -4.0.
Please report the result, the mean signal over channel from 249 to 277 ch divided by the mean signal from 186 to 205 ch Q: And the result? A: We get 1.11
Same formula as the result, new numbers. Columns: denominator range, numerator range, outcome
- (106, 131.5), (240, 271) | 0.94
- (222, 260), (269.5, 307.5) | 0.92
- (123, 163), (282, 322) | 0.96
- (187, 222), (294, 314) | 1.07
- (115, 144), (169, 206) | 0.79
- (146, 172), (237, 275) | 0.93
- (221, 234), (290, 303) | 1.00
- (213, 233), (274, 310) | 0.93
